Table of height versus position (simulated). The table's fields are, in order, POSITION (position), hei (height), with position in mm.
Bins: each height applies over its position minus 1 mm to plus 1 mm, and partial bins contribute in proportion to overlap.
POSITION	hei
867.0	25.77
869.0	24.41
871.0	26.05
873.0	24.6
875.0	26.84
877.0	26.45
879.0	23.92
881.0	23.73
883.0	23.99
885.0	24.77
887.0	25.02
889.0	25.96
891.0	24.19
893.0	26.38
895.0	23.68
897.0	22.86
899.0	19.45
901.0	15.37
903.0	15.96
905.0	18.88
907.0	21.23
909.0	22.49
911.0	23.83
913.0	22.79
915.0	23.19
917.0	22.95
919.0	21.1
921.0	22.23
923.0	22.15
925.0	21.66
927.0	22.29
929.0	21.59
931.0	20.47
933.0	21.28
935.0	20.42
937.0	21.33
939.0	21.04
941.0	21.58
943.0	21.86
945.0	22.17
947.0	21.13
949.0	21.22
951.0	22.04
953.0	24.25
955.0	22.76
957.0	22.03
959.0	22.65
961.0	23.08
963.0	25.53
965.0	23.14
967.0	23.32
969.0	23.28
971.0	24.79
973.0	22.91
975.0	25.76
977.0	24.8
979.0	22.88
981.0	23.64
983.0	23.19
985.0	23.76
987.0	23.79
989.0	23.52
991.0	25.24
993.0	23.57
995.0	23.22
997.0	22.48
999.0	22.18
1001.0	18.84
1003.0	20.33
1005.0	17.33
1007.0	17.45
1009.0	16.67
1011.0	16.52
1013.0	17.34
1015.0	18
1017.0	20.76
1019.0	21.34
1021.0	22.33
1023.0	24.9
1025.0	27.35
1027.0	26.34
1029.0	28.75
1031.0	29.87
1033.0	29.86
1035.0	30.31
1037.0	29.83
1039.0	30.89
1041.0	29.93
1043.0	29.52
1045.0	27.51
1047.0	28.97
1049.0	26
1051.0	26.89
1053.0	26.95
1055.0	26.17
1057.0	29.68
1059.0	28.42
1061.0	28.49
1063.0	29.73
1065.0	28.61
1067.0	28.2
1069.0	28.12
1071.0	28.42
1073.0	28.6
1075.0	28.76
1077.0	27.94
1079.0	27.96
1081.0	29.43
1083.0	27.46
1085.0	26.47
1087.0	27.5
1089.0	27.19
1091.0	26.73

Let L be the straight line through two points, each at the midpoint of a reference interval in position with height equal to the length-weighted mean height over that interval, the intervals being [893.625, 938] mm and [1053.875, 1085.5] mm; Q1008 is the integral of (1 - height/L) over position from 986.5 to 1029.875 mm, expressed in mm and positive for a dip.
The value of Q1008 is 6.47 mm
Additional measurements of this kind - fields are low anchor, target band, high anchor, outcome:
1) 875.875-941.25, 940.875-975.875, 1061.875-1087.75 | 1.6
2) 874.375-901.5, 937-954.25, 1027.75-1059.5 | 2.5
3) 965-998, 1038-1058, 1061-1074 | -0.6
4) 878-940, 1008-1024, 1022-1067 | 4.4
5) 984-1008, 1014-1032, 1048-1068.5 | 0.1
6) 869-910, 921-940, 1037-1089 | 2.3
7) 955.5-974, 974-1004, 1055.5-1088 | 1.6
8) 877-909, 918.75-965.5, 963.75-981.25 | 2.6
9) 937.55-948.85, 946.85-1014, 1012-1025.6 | -2.1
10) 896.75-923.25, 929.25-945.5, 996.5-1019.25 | -0.7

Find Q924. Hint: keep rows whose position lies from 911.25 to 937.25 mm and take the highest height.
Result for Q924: 23.19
